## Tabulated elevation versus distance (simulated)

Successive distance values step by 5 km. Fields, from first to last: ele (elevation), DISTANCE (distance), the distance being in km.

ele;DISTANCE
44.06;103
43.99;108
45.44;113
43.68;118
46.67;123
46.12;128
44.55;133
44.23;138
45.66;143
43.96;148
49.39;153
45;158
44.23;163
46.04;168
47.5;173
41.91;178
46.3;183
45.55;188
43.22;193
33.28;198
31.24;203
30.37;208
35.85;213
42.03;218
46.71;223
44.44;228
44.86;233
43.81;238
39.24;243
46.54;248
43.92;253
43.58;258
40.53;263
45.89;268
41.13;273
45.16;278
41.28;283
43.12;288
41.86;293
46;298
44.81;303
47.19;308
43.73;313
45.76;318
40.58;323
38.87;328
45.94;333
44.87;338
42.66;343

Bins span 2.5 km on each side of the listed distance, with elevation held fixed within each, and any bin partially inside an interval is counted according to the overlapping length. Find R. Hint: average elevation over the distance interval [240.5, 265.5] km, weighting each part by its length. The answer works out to 42.8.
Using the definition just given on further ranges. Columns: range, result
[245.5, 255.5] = 45.2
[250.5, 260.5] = 43.8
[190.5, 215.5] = 34.8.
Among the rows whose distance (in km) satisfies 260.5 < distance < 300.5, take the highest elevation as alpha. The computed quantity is 46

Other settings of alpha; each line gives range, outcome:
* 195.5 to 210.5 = 33.28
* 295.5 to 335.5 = 47.19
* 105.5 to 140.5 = 46.67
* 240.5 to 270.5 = 46.54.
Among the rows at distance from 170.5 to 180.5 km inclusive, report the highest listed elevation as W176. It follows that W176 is 47.5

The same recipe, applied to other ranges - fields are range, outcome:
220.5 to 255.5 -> 46.71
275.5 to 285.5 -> 45.16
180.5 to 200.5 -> 46.3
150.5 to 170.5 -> 49.39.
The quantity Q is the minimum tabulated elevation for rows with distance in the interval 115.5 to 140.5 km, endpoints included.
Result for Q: 43.68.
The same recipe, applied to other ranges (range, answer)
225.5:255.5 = 39.24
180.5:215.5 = 30.37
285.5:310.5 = 41.86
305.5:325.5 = 40.58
